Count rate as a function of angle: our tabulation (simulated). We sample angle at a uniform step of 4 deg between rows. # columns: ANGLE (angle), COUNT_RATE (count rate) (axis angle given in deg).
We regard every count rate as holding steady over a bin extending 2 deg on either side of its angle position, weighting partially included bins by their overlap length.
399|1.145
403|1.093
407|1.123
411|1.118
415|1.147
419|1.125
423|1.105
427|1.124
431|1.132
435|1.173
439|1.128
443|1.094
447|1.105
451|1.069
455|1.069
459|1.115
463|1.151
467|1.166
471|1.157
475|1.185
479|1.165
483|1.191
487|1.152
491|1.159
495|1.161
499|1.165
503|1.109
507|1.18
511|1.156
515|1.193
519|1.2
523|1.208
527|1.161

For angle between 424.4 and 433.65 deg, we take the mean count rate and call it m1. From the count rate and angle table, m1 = 1.13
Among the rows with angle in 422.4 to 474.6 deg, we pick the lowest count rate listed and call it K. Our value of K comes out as 1.069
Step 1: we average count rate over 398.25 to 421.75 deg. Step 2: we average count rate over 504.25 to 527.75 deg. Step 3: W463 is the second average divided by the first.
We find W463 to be 1.1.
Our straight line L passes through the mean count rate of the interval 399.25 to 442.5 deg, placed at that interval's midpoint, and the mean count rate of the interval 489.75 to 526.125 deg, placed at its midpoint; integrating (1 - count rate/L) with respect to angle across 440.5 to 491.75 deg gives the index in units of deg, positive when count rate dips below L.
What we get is 0.58 deg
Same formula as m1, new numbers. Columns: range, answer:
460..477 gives 1.16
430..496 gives 1.14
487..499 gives 1.16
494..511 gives 1.15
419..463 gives 1.11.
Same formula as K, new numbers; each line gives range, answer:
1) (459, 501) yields 1.115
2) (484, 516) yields 1.109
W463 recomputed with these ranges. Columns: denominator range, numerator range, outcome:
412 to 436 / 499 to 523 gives 1.03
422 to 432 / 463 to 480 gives 1.04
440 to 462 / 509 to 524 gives 1.09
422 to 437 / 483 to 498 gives 1.02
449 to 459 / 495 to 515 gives 1.07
